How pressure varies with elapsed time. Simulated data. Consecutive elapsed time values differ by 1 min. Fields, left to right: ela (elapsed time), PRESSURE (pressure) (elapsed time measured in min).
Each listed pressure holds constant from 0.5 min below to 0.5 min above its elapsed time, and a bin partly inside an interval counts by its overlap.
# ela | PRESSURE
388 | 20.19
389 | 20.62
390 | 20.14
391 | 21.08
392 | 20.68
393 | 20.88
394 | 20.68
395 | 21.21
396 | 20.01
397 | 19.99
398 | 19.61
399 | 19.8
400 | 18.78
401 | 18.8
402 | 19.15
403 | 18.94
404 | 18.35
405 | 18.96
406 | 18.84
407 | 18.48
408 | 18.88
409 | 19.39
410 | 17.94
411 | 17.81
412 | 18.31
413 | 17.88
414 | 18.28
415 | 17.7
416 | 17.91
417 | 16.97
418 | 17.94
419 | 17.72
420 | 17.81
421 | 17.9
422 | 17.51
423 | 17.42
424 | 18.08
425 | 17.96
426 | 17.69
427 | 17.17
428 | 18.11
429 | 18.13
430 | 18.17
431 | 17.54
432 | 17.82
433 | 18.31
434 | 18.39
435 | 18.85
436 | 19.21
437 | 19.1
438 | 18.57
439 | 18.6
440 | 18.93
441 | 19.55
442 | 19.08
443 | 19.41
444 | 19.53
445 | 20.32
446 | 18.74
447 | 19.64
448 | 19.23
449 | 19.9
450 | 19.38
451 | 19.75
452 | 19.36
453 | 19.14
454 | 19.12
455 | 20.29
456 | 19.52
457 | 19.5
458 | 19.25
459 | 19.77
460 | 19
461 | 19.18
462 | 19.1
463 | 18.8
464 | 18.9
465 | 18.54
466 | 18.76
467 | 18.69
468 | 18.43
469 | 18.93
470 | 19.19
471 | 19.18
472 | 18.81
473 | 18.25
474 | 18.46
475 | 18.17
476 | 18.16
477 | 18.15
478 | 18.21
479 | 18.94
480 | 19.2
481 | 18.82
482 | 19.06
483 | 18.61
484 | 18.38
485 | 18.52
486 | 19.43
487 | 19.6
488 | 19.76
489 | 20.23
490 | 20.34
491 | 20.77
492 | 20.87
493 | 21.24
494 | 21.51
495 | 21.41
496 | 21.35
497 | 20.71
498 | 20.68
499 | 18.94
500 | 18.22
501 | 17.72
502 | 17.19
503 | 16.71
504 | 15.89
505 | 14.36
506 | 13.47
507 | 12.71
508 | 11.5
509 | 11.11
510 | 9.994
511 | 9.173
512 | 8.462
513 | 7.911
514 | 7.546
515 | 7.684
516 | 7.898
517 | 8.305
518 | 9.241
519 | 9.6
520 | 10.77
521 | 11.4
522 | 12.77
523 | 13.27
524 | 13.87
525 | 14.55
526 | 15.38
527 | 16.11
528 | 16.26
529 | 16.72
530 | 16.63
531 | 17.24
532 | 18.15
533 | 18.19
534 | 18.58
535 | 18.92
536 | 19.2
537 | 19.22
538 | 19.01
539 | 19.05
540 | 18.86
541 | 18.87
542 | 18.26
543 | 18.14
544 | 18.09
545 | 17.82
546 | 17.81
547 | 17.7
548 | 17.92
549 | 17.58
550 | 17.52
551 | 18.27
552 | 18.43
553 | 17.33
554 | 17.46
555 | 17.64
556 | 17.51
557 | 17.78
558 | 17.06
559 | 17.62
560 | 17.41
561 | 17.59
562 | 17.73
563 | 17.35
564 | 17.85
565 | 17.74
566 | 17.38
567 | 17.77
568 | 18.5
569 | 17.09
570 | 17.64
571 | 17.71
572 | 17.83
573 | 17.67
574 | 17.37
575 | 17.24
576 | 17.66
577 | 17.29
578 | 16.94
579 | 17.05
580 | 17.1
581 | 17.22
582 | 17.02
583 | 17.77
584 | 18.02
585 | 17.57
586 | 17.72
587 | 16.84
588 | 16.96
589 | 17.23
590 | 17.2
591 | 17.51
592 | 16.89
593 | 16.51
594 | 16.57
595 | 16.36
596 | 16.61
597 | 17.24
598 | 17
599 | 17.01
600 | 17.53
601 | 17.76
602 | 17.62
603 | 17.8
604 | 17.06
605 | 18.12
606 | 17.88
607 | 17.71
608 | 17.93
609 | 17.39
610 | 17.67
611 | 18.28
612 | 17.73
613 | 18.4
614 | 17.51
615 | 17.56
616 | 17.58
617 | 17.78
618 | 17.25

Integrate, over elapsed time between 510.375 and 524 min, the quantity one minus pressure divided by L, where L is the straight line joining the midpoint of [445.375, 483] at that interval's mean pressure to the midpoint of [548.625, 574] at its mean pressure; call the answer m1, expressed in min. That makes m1 6.4 min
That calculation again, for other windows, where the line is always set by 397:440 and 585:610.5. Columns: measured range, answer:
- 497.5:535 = 8.58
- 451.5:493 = -2.57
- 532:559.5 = -0.86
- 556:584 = -0.09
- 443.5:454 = -0.77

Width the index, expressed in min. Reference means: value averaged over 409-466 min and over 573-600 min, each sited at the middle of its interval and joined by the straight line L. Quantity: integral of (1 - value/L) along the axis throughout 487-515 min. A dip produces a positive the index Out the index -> 2.9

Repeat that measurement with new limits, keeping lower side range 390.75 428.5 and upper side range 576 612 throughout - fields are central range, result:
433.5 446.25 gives -0.4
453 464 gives -0.6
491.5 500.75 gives -1.2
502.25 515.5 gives 4.9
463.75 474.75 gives -0.3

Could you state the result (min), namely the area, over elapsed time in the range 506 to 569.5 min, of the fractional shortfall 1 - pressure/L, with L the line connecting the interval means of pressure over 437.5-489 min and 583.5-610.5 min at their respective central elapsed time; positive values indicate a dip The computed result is 8.8 min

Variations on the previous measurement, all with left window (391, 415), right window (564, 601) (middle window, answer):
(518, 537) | 2.7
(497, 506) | 0.4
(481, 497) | -1.5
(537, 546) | -0.4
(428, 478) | -0.7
